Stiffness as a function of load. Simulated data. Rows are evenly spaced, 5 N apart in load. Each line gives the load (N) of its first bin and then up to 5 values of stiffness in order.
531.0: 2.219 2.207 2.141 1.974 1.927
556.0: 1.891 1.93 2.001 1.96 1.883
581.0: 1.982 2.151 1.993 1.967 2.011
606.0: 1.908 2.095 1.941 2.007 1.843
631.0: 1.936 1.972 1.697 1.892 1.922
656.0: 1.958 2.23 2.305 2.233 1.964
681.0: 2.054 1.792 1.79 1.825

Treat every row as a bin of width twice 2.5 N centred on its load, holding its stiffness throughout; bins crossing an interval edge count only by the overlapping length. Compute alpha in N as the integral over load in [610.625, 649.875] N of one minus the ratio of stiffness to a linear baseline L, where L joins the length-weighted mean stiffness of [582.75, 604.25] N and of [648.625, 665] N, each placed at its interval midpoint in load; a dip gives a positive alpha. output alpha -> 2.5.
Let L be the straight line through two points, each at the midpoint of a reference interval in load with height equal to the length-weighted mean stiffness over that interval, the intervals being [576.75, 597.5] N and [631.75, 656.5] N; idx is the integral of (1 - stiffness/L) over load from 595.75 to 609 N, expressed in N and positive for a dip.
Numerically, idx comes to 0.1 N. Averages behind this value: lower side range 2.01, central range 1.97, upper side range 1.89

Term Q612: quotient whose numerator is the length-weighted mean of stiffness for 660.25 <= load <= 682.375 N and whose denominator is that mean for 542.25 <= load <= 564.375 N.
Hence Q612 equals 1.11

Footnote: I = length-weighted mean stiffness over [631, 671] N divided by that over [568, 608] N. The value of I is 1.01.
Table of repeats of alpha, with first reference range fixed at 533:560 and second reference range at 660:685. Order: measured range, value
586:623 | 1.33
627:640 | 1.16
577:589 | 0.09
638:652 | 1.83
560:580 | 0.96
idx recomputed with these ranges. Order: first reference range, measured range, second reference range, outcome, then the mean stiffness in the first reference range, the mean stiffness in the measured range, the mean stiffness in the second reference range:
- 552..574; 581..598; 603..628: -0.7 N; 1.94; 2.03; 1.96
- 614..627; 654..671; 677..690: -2.3 N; 1.94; 2.18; 1.91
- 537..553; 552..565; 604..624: 0.7 N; 2.03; 1.92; 1.99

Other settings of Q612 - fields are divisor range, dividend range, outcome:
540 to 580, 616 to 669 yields 1.01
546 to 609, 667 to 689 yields 1.03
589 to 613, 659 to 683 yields 1.08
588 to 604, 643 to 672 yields 1.04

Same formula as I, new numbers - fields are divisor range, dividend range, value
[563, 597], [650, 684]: 1.05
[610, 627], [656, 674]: 1.12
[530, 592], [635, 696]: 0.98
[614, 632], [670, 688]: 1.03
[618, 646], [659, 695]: 1.08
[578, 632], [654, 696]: 1.02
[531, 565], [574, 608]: 0.98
